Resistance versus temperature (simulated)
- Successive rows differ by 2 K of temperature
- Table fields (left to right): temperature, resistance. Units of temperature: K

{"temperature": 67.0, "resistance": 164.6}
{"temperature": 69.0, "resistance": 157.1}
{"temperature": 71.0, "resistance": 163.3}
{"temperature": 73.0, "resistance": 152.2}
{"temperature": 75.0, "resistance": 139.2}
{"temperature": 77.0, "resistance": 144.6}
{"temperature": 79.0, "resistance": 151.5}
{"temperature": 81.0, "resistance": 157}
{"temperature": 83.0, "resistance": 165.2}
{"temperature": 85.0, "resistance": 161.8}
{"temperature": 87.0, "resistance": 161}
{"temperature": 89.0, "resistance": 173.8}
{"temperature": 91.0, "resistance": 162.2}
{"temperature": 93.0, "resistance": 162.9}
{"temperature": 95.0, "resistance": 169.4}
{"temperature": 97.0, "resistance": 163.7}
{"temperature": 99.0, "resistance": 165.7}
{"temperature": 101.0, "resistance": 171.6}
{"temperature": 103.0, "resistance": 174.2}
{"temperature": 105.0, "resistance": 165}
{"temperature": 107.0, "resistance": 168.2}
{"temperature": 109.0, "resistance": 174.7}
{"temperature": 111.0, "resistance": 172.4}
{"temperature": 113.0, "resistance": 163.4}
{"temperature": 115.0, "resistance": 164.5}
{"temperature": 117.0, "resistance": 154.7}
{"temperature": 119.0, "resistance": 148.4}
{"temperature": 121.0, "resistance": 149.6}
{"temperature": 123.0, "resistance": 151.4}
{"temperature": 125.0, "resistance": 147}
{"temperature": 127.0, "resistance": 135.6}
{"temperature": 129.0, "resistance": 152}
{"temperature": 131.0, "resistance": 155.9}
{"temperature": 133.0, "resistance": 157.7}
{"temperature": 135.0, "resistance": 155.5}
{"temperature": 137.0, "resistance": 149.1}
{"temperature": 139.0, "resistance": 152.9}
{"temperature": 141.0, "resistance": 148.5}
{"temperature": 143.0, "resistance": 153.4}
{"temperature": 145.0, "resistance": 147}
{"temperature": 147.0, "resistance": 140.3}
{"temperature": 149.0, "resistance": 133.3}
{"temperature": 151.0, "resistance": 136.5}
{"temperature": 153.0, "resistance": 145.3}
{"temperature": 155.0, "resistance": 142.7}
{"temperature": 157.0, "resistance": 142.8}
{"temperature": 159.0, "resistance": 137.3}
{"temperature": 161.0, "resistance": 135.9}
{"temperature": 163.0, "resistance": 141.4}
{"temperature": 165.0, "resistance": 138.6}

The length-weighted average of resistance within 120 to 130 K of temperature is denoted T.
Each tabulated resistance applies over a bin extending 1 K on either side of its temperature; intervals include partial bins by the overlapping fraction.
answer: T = 147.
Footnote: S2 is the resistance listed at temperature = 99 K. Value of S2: 165.7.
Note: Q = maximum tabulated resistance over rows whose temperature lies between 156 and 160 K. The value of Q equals 142.8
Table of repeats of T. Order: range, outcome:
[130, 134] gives 157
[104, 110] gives 169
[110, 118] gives 164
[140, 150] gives 144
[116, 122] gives 151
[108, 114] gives 170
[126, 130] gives 144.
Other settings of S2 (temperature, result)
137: 149.1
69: 157.1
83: 165.2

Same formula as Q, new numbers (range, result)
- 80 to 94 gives 173.8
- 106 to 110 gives 174.7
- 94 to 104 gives 174.2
